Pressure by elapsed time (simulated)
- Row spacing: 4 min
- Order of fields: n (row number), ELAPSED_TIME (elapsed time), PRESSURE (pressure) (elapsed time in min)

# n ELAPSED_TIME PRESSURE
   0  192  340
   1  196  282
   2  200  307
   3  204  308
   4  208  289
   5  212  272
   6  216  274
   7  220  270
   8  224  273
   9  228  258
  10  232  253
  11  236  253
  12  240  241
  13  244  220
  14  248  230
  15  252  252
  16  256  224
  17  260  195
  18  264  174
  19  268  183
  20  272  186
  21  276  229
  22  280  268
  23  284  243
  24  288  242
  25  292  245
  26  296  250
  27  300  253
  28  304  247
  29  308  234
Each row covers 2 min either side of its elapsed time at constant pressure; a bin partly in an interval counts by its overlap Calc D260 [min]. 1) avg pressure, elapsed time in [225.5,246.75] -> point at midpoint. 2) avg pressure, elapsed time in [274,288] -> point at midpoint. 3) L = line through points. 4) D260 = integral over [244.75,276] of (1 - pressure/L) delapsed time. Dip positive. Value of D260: 4.7 min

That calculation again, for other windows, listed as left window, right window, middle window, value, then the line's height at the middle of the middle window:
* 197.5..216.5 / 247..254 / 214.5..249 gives 1.4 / 263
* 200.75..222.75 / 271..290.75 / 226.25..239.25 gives 0.8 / 269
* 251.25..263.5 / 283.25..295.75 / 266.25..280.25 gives 1.2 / 229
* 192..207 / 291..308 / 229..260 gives 4.6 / 278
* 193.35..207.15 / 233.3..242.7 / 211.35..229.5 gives 0.1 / 271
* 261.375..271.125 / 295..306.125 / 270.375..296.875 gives -2.7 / 216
